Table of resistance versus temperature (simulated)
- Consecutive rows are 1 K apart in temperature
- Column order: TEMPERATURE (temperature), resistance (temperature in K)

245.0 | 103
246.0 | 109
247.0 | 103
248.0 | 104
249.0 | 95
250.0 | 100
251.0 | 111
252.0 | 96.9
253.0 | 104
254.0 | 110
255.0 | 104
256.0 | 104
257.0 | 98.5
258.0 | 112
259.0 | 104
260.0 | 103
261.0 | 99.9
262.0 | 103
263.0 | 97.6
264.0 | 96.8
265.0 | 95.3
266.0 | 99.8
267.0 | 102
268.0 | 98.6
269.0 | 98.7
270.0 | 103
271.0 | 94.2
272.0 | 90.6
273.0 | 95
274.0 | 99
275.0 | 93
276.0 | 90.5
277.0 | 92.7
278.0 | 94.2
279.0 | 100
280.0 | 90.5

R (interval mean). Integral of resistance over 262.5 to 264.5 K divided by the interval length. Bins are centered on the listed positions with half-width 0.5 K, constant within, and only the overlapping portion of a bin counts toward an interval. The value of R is 97.2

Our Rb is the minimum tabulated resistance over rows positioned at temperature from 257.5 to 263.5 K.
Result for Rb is 97.6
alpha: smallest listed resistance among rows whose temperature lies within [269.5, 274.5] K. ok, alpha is 90.6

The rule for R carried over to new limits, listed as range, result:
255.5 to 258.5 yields 105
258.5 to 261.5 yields 102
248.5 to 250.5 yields 97.5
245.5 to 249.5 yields 103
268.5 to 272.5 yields 96.6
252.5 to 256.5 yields 106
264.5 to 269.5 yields 98.9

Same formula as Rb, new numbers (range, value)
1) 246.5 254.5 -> 95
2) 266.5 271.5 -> 94.2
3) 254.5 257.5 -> 98.5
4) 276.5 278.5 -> 92.7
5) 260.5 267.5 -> 95.3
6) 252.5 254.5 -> 104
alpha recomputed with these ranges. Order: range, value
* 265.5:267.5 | 99.8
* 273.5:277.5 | 90.5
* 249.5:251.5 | 100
